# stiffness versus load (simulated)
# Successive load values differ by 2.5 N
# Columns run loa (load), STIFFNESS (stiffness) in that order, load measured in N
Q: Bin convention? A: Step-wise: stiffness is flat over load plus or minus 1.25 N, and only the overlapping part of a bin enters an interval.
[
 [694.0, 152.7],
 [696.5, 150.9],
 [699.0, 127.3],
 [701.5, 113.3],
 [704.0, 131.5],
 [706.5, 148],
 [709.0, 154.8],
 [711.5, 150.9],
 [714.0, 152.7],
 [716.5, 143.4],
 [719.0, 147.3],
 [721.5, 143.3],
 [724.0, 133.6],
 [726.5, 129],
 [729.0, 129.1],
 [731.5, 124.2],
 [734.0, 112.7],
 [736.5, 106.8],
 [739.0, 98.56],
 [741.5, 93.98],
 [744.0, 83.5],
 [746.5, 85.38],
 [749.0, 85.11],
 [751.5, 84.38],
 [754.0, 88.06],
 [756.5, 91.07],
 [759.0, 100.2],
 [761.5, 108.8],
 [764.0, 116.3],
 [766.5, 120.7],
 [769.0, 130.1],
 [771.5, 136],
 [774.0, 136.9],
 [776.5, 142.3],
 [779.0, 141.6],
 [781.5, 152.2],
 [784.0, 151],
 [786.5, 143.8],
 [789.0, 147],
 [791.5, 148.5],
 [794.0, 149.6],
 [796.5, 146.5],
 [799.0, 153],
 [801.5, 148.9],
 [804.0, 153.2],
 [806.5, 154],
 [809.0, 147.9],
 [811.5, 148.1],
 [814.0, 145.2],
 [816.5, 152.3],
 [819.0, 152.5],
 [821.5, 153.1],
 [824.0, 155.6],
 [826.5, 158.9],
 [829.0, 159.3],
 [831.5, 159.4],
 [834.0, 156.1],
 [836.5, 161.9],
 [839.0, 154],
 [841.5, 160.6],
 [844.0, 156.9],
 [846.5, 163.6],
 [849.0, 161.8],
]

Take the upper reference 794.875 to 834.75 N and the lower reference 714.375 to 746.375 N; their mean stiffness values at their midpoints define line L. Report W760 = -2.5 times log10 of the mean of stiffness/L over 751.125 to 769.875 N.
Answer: 0.24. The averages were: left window 120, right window 153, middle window 105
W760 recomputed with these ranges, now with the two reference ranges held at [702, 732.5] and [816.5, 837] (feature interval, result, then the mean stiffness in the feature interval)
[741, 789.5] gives 0.26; 117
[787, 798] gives 0.03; 148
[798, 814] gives 0.02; 150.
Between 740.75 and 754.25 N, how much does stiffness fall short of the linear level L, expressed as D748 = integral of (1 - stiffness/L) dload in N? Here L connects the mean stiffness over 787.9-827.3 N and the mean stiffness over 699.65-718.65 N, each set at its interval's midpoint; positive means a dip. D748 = 5.48 N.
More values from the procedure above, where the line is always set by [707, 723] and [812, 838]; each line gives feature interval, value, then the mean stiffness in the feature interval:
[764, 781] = 2.0 N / 134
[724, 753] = 8.8 N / 104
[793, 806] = 0.3 N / 150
